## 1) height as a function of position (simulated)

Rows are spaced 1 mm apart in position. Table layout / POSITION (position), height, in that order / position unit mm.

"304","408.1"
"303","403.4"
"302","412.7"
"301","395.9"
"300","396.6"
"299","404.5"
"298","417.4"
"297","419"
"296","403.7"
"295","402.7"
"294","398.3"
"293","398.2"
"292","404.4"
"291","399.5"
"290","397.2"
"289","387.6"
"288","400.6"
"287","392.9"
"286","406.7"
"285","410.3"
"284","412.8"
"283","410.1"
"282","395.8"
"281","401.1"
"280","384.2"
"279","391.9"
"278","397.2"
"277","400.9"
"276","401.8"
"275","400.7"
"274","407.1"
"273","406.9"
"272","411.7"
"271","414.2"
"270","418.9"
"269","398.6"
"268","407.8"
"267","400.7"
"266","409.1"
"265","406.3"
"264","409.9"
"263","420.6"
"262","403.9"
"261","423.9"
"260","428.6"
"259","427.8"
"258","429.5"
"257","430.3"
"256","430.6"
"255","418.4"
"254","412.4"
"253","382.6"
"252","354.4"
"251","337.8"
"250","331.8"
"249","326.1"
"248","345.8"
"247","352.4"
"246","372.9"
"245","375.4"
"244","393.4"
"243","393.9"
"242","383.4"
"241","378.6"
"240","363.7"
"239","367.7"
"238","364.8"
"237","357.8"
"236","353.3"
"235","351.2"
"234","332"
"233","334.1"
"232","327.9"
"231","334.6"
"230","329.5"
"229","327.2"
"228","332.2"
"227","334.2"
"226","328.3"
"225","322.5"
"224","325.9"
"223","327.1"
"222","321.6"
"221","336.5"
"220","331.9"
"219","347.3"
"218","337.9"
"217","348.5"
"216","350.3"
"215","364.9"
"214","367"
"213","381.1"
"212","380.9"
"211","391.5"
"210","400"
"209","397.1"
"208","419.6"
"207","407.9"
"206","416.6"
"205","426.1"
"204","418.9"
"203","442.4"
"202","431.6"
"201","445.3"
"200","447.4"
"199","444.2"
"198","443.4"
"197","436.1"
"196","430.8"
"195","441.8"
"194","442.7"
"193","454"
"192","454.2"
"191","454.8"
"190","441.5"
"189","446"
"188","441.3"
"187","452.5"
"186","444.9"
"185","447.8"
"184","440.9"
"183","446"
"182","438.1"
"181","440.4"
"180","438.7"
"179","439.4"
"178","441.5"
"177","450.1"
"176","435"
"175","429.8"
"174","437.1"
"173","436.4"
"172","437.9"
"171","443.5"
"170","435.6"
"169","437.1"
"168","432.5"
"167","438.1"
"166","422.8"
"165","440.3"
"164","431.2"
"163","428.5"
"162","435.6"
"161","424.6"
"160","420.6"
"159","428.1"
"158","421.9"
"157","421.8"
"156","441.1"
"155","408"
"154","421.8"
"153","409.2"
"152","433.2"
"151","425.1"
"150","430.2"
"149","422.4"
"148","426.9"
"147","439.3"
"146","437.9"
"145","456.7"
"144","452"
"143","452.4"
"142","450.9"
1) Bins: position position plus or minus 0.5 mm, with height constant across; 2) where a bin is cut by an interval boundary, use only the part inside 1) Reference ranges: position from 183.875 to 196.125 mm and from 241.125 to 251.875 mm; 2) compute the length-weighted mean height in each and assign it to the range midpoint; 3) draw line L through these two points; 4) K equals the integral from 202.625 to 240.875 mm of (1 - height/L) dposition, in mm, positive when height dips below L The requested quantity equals 3.69 mm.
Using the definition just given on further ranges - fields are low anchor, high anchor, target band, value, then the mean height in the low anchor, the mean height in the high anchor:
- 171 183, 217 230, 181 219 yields -3.36 mm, 439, 332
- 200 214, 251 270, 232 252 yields 2.55 mm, 412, 409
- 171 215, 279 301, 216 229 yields 2.74 mm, 431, 402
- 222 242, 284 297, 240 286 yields -2.83 mm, 342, 401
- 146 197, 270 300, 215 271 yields 6.11 mm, 436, 403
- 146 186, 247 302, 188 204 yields -0.72 mm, 433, 400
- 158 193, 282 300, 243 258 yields 1.35 mm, 439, 403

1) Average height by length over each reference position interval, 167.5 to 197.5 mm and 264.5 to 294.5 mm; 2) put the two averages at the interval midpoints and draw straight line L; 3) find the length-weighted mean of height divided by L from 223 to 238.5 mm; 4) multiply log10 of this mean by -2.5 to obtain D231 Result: 0.25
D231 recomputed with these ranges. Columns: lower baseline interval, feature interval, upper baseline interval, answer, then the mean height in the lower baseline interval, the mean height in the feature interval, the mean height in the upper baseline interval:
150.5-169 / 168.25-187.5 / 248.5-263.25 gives -0.05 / 427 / 441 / 397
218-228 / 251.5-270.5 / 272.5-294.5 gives -0.10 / 331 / 411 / 400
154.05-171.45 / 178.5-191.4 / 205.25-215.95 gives -0.08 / 430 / 444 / 392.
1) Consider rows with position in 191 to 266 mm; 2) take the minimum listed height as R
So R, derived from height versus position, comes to 321.6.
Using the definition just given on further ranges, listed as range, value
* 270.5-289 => 384.2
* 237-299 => 326.1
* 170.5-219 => 337.9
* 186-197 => 430.8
